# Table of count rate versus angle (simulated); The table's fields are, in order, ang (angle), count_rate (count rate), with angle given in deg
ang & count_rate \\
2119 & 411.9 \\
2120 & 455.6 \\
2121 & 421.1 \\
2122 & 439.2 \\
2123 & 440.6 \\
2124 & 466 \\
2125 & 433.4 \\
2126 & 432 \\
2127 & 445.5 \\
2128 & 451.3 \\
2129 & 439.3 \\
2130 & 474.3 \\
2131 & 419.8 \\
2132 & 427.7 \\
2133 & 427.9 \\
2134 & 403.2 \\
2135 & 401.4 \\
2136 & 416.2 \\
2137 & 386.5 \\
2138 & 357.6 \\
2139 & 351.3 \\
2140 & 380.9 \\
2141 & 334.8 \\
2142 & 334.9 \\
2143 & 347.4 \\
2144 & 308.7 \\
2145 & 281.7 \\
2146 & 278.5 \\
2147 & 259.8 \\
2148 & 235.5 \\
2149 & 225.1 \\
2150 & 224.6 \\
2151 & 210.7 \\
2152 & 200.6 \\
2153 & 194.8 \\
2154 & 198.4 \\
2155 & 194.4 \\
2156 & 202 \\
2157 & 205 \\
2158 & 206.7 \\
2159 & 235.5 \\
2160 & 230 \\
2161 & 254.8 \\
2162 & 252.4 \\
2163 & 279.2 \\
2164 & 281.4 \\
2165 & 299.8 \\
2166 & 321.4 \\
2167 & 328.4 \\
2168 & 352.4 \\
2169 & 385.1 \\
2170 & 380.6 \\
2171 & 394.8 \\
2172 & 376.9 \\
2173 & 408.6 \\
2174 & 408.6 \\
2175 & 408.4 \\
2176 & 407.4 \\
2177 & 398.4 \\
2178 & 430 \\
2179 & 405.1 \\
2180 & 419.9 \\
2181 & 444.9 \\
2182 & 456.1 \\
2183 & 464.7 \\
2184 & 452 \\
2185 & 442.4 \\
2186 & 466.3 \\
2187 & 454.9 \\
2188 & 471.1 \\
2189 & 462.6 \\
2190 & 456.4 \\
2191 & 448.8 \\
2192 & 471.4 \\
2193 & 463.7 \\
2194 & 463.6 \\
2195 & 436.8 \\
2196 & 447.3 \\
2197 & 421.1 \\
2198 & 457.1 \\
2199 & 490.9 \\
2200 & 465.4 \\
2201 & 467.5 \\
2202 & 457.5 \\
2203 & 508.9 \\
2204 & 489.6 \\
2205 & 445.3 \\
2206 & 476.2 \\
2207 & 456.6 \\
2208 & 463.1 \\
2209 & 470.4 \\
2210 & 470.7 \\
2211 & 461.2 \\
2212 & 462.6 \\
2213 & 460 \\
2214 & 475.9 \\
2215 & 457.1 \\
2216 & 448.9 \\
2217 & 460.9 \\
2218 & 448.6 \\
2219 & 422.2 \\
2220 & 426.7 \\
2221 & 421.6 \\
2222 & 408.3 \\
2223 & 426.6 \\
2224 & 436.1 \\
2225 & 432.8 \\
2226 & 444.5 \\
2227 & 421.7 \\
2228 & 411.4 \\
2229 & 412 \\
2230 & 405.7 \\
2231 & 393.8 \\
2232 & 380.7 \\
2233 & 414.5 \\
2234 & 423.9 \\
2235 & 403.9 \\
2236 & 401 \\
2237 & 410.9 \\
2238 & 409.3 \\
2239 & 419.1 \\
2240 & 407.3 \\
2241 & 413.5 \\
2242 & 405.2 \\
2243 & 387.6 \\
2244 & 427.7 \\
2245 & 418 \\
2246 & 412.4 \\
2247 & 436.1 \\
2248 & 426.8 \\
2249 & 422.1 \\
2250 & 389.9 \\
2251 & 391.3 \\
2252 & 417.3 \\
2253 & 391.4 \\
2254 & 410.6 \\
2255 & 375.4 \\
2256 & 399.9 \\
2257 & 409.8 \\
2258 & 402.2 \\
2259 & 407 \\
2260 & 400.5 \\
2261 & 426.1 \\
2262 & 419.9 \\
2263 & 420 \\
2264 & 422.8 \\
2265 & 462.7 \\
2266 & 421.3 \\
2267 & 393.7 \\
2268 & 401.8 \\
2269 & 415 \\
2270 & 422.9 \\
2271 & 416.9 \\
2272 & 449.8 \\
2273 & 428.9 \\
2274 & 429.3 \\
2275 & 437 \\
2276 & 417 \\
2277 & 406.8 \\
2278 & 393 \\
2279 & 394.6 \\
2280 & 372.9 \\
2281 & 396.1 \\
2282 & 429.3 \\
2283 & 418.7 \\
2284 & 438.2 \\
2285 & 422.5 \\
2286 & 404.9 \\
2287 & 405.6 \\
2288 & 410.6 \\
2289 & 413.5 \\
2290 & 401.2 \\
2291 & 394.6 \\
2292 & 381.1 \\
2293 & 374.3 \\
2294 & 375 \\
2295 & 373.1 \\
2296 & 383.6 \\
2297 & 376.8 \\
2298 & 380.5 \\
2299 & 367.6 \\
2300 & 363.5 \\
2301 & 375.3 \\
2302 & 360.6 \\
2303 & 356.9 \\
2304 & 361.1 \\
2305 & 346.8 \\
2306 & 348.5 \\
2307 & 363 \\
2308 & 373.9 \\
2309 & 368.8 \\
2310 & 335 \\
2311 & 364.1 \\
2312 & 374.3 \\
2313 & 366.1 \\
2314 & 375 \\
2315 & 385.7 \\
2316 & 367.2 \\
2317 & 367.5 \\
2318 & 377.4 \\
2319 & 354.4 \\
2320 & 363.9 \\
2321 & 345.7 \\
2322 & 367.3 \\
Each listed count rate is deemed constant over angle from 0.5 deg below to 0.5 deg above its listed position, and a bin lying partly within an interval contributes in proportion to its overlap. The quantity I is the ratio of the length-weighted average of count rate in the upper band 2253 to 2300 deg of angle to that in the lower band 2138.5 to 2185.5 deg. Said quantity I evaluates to 1.3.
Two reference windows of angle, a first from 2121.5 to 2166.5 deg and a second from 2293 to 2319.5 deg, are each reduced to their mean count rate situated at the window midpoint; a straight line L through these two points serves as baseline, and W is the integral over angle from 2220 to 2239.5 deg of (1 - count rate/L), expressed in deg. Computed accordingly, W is -3.8 deg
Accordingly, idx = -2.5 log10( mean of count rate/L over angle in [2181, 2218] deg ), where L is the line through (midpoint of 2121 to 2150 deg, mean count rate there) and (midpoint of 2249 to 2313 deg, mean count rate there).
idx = -0.20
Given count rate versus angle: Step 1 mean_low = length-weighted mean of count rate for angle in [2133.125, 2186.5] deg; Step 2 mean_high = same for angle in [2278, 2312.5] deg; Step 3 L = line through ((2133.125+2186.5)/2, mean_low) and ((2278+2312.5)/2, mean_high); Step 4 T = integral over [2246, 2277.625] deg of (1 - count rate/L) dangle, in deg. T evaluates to -3.9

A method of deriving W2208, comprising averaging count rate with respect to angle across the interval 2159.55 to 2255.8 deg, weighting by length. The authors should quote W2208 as 419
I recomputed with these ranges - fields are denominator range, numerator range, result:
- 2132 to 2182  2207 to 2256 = 1.32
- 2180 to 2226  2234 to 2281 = 0.91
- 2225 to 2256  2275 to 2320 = 0.93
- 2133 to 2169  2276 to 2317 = 1.33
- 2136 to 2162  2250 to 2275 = 1.54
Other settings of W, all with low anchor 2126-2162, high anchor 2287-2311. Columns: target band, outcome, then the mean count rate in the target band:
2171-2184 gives -3.69 deg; 419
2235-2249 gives -2.46 deg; 413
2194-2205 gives -4.21 deg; 463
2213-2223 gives -2.90 deg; 441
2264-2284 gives -2.91 deg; 417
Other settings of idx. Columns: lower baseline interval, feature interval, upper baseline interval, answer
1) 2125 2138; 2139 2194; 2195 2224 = 0.27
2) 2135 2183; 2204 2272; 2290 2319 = -0.22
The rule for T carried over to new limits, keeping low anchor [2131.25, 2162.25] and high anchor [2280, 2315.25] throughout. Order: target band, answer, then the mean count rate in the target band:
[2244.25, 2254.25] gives -1.7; 412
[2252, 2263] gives -1.5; 406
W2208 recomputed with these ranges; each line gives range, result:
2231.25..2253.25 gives 410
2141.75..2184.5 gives 316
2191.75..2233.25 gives 447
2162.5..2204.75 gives 423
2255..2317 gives 395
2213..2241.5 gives 423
